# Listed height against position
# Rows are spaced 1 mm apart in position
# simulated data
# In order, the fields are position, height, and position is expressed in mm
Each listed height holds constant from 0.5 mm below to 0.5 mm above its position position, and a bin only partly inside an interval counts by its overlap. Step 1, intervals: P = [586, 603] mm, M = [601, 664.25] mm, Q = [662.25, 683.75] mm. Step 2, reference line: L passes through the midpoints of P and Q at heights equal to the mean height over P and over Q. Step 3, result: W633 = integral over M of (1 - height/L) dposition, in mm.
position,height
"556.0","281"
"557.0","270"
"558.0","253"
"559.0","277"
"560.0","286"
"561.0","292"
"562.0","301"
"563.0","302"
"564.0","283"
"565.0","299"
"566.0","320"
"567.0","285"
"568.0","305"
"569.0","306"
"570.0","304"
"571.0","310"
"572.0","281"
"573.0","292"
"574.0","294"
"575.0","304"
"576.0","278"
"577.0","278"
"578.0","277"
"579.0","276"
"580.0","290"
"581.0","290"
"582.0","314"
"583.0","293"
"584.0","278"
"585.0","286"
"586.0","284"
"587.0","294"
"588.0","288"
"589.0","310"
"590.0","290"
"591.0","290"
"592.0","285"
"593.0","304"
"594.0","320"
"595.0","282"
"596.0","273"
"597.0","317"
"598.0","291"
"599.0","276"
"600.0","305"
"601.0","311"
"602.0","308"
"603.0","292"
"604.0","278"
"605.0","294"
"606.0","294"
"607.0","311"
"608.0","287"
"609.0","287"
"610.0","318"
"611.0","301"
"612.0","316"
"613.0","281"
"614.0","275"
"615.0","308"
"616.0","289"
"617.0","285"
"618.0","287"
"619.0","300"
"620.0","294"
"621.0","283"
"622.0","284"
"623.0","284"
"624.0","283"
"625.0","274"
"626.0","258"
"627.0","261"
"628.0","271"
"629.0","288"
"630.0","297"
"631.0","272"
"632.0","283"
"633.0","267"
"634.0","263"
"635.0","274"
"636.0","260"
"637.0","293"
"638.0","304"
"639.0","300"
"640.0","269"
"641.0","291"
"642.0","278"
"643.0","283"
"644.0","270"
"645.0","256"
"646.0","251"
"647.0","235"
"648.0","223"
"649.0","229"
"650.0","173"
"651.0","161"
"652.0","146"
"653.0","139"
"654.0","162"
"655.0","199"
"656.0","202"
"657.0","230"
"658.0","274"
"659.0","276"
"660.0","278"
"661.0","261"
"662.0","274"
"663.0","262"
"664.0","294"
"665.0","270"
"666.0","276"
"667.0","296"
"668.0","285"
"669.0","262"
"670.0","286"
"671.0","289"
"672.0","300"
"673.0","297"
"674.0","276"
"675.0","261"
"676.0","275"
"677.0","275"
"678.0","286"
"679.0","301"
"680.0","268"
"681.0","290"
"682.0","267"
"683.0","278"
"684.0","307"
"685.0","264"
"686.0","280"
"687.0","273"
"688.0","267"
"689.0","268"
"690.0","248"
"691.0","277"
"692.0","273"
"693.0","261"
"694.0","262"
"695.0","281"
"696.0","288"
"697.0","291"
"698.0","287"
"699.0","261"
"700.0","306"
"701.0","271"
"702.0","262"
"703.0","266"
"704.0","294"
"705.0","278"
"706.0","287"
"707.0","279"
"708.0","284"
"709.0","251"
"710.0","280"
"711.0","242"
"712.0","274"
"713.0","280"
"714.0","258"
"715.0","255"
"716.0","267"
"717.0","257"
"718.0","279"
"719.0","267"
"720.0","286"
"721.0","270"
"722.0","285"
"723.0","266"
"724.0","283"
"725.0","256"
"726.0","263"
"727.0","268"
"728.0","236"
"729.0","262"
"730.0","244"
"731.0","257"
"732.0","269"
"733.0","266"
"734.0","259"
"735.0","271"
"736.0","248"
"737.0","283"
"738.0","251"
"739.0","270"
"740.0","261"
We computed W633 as 4.8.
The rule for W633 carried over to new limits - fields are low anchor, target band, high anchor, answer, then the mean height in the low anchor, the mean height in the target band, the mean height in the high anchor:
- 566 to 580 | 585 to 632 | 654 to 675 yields -1.4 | 292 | 291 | 267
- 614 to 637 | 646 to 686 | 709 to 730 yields 2.8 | 280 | 255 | 266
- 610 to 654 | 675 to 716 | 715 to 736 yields -1.5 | 265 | 275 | 265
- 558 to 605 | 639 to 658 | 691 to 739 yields 3.8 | 293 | 225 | 270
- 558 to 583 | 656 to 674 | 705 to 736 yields 0.1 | 293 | 275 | 267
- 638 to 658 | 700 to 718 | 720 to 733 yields -1.0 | 229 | 271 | 264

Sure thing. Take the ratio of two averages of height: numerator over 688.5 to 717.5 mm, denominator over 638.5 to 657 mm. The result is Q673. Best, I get 1.2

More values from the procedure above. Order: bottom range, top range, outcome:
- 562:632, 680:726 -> 0.94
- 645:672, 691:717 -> 1.13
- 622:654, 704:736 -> 1.05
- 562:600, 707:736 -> 0.90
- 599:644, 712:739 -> 0.92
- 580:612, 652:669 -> 0.83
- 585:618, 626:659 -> 0.84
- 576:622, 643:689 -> 0.88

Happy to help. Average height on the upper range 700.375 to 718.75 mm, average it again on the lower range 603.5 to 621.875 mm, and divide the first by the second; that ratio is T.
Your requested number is 0.9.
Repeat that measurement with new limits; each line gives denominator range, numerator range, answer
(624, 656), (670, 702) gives 1.12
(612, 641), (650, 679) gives 0.89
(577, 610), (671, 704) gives 0.95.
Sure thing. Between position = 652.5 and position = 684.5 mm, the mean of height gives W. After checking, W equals 266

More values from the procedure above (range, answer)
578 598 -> 292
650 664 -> 221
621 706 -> 266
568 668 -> 276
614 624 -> 289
